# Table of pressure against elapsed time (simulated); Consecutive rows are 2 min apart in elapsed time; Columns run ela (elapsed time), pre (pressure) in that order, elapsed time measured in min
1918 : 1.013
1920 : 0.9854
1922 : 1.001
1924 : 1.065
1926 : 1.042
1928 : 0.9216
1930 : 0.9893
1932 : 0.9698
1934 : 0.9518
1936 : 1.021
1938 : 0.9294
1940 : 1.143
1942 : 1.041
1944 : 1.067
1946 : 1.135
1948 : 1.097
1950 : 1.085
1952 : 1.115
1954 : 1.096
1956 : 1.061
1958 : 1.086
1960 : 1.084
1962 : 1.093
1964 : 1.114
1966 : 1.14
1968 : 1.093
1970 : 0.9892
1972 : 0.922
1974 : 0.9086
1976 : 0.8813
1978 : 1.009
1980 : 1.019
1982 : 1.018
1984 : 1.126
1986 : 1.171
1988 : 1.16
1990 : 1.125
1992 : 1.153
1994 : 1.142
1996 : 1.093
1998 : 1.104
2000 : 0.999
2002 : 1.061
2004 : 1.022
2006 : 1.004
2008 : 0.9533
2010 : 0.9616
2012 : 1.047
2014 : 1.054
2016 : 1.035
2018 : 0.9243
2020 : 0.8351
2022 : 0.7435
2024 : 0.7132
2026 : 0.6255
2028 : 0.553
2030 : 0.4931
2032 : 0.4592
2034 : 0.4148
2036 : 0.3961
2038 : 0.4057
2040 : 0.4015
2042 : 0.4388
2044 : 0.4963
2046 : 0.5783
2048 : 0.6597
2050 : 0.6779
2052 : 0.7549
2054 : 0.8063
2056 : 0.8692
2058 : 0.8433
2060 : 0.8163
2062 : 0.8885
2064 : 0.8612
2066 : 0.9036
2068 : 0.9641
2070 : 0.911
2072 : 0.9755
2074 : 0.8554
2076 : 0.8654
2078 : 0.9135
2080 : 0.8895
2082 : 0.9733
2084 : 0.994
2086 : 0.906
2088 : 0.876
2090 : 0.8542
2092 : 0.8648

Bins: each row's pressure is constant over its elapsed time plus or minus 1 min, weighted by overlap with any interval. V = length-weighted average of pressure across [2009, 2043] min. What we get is 0.677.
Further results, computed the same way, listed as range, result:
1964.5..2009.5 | 1.05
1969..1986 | 0.995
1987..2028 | 0.977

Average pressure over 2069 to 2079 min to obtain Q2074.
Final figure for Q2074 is 0.904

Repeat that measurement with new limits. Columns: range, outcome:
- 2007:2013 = 0.987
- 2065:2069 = 0.934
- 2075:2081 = 0.889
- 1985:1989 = 1.17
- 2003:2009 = 0.993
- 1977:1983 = 1.02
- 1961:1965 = 1.1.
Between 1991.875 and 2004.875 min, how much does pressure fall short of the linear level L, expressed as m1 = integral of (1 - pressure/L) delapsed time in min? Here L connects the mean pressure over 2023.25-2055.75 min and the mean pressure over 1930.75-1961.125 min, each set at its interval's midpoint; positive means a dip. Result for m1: -5.0 min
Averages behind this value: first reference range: 1.06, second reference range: 0.561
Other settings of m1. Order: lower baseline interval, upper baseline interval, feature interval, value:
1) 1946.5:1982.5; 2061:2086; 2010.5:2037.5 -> 7.3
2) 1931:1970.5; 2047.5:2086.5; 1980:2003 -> -2.4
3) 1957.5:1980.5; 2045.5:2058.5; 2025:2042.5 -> 7.4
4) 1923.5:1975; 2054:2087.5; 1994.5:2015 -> -1.1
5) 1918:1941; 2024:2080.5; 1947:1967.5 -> -3.6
